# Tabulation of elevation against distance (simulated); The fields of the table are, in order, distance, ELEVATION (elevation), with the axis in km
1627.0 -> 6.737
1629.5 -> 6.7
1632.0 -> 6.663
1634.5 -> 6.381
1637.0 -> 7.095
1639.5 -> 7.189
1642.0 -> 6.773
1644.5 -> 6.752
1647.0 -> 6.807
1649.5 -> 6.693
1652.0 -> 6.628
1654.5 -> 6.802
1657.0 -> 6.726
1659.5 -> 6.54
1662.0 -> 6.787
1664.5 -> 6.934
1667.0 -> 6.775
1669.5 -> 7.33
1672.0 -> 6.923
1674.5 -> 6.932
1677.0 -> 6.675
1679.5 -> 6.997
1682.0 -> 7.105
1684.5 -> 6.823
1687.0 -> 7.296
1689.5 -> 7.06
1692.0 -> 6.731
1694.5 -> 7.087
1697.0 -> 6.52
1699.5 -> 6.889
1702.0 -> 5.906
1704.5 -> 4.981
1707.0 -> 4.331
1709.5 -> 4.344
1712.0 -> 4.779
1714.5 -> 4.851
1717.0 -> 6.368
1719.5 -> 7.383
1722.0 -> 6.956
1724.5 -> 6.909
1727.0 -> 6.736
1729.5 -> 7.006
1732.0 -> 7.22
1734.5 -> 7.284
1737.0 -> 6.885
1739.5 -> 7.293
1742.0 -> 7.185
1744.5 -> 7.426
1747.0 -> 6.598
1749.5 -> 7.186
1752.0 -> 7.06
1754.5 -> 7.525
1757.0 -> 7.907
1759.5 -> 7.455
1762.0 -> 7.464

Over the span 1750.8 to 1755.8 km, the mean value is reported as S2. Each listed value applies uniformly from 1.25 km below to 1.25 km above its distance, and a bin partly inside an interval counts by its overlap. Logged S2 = 7.3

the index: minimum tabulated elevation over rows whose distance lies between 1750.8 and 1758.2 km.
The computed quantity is 7.06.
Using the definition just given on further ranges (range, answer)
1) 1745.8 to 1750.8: 6.598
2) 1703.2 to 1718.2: 4.331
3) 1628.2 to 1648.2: 6.381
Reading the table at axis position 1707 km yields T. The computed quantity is 4.331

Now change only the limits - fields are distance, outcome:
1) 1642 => 6.773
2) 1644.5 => 6.752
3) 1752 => 7.06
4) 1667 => 6.775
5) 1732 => 7.22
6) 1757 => 7.907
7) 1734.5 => 7.284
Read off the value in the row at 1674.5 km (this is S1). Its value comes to 6.932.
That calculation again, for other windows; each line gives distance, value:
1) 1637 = 7.095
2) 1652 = 6.628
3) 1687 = 7.296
